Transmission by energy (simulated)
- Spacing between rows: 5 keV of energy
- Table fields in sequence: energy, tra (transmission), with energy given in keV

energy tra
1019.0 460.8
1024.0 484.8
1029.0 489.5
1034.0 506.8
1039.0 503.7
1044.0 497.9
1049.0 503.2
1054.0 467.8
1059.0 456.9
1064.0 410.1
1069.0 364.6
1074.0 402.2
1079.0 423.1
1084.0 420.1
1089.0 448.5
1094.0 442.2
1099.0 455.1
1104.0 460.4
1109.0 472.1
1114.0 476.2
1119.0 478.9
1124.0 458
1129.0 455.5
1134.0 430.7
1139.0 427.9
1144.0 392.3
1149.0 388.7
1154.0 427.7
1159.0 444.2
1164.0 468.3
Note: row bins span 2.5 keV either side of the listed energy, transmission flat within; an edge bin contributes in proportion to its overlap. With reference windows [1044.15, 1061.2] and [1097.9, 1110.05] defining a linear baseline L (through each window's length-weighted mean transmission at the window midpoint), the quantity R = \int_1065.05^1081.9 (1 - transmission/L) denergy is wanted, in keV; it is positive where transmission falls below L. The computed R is 2.6 keV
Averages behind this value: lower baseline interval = 479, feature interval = 398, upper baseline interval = 462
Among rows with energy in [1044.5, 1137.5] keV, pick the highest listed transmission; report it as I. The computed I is 503.2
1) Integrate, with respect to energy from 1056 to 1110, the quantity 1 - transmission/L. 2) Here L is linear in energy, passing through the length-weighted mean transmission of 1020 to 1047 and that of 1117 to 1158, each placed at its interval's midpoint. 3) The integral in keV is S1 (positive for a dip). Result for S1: 3.8 keV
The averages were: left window 495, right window 432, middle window 432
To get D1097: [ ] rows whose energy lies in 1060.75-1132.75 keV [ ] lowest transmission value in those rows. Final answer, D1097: 364.6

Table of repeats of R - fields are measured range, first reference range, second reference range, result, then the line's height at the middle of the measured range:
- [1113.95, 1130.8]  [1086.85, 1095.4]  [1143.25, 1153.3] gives -1.90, 419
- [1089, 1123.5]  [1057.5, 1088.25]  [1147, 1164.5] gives -3.52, 420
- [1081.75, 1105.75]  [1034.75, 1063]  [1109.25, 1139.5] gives 1.17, 468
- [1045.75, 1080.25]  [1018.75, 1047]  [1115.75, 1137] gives 3.38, 481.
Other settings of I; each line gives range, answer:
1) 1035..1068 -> 503.7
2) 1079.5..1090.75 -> 448.5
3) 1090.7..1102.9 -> 455.1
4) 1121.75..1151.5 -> 458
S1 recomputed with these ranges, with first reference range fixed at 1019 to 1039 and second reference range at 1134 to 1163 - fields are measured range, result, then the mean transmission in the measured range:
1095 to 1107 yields -0.22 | 456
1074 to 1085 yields 1.04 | 417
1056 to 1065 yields 0.63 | 439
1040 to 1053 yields -0.45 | 497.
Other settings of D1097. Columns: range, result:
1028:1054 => 467.8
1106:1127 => 458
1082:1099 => 420.1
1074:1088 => 402.2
